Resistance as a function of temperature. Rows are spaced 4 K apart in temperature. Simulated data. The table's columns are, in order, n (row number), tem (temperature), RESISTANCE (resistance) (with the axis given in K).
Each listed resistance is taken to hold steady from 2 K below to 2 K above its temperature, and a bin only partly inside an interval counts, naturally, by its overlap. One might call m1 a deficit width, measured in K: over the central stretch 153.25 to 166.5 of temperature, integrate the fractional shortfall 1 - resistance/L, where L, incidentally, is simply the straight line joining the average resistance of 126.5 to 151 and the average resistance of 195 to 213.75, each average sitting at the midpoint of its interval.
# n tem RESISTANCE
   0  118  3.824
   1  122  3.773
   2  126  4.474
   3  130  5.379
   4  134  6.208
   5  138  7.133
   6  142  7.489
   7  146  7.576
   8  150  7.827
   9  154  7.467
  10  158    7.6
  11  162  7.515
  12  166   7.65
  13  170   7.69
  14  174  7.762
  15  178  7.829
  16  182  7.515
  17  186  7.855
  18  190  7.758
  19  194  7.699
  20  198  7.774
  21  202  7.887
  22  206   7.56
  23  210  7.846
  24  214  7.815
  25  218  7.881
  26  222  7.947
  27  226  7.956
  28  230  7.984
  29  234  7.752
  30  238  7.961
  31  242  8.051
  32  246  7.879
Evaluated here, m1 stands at -0.9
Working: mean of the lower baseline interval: 6.75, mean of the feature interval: 7.56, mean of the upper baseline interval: 7.77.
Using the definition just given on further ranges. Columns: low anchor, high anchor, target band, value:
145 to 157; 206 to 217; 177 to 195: 0.0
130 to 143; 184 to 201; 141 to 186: -2.8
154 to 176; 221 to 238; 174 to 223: 0.0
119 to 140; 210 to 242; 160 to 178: -3.7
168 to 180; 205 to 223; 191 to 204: 0.0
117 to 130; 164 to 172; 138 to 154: -4.3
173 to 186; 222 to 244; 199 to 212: 0.1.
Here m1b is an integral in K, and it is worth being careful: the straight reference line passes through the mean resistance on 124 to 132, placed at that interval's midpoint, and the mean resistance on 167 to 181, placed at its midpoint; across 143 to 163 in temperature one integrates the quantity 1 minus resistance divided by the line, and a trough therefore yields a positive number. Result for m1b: -3.62 K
